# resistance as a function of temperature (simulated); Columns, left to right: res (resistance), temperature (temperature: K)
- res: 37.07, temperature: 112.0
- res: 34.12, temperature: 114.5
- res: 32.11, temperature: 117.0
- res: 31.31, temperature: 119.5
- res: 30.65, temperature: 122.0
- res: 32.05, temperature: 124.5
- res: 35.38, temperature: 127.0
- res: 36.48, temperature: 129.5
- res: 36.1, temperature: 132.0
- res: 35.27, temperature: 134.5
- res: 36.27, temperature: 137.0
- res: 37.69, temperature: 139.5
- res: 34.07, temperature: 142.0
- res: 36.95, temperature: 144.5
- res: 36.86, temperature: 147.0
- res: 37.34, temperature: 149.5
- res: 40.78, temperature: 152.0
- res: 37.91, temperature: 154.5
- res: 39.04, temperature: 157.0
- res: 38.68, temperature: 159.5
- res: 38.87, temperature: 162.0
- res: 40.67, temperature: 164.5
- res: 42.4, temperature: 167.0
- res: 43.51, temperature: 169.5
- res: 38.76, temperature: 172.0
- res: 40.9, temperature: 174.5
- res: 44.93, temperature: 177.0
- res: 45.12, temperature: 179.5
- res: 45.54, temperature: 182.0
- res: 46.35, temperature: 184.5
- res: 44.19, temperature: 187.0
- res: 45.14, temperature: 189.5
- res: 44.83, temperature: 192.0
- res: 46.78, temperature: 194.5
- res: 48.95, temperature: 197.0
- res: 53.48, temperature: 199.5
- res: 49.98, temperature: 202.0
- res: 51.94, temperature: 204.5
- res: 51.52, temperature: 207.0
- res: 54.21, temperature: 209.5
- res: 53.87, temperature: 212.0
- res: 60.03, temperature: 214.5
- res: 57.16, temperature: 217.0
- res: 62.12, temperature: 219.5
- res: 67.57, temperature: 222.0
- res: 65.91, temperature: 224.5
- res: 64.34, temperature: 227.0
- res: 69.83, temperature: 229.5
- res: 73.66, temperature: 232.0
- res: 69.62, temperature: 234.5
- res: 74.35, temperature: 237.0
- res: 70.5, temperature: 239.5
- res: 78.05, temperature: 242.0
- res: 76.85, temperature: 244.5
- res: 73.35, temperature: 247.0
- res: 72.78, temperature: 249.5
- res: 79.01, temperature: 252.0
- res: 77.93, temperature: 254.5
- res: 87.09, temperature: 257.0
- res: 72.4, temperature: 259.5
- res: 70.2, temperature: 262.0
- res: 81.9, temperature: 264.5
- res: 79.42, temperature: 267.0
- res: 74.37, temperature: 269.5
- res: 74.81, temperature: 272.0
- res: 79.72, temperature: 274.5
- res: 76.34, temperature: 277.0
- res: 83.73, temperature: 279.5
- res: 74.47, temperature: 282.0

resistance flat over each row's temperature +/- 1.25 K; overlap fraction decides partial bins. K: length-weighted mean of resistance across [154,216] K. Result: 46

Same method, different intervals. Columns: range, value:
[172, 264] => 60.7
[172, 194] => 44.4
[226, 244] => 71.8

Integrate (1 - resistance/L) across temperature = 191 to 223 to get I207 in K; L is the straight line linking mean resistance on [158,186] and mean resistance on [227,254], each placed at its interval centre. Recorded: 2.4 K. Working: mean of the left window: 42.3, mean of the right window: 73.5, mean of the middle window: 54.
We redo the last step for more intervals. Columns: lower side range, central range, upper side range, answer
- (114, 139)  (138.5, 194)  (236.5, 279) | 6.8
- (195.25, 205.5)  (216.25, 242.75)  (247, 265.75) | -1.6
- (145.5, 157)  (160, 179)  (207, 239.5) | 1.4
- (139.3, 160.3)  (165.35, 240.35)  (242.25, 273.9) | 4.1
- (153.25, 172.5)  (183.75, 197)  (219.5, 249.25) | 1.6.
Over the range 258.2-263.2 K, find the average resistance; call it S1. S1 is 71.5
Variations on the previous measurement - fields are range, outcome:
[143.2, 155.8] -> 38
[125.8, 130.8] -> 35.9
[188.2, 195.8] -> 45.6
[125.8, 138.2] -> 35.9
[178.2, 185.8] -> 45.7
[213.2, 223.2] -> 61.7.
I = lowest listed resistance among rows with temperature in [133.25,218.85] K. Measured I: 34.07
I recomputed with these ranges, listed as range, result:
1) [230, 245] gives 69.62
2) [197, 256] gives 48.95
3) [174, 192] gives 40.9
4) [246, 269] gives 70.2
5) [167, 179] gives 38.76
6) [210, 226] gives 53.87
